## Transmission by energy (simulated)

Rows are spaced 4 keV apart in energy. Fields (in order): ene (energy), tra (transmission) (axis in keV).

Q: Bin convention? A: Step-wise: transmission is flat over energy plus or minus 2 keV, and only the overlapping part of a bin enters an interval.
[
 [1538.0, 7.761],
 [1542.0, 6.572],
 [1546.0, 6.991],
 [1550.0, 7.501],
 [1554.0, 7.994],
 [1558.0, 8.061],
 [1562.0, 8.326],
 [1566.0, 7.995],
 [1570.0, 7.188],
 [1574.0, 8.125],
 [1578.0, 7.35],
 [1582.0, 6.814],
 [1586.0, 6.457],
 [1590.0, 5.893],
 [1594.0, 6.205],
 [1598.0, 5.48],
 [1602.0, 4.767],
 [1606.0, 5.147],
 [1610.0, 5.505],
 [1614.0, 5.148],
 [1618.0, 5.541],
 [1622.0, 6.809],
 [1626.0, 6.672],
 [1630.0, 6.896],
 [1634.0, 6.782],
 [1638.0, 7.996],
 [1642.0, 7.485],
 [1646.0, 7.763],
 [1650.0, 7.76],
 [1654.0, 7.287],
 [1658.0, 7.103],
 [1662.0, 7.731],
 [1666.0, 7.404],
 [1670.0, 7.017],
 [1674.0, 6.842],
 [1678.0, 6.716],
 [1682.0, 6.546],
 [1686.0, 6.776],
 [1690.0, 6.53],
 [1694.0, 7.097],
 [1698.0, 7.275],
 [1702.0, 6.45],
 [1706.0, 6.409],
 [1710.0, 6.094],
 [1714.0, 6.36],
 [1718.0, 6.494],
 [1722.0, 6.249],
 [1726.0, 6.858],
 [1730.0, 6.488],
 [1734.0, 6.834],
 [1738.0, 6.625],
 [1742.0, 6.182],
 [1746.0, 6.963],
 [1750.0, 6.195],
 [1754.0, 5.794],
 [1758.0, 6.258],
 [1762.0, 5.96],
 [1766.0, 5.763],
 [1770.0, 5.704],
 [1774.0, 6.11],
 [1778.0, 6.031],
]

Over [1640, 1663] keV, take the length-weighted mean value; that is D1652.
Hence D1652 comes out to 7.51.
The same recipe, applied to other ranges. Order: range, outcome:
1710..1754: 6.47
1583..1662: 6.49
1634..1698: 7.19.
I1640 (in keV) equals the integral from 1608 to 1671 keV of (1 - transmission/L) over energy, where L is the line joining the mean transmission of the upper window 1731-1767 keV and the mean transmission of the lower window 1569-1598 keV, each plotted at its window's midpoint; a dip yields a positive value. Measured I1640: -3.2 keV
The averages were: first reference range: 6.76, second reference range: 6.31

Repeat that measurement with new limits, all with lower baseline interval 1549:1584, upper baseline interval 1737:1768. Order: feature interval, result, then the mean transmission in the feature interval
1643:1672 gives -1.9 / 7.44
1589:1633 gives 9.0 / 5.84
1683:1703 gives -0.4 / 6.83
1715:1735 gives -0.4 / 6.56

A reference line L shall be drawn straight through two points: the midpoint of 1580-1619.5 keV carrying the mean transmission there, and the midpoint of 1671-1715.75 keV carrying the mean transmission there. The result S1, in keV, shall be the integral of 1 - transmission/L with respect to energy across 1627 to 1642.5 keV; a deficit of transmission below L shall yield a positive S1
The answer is -3.0 keV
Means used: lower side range 5.7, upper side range 6.65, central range 7.23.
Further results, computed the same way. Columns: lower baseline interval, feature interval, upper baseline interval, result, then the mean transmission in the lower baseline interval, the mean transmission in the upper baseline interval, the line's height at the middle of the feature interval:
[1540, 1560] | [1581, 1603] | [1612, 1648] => 3.6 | 7.42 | 6.79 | 7.09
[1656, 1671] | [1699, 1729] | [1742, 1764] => 1.2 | 7.33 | 6.23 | 6.71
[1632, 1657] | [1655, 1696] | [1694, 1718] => 0.3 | 7.5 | 6.56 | 7.03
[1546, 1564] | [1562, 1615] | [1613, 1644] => 6.9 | 7.86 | 6.72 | 7.34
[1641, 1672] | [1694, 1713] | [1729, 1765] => 0.8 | 7.44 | 6.35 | 6.87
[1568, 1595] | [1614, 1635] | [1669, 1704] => 1.4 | 6.89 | 6.8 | 6.85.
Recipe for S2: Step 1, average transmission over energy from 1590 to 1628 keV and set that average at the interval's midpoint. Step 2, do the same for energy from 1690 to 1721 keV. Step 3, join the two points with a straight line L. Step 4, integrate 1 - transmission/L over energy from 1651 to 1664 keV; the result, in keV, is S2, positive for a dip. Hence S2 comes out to -2.7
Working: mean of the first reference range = 5.71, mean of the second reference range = 6.58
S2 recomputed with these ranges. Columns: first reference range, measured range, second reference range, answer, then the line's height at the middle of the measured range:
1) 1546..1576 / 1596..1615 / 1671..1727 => 5.68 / 7.44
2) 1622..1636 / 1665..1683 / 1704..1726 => -0.90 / 6.57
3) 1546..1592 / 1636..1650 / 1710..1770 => -1.63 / 6.94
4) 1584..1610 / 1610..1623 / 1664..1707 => 0.45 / 5.91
